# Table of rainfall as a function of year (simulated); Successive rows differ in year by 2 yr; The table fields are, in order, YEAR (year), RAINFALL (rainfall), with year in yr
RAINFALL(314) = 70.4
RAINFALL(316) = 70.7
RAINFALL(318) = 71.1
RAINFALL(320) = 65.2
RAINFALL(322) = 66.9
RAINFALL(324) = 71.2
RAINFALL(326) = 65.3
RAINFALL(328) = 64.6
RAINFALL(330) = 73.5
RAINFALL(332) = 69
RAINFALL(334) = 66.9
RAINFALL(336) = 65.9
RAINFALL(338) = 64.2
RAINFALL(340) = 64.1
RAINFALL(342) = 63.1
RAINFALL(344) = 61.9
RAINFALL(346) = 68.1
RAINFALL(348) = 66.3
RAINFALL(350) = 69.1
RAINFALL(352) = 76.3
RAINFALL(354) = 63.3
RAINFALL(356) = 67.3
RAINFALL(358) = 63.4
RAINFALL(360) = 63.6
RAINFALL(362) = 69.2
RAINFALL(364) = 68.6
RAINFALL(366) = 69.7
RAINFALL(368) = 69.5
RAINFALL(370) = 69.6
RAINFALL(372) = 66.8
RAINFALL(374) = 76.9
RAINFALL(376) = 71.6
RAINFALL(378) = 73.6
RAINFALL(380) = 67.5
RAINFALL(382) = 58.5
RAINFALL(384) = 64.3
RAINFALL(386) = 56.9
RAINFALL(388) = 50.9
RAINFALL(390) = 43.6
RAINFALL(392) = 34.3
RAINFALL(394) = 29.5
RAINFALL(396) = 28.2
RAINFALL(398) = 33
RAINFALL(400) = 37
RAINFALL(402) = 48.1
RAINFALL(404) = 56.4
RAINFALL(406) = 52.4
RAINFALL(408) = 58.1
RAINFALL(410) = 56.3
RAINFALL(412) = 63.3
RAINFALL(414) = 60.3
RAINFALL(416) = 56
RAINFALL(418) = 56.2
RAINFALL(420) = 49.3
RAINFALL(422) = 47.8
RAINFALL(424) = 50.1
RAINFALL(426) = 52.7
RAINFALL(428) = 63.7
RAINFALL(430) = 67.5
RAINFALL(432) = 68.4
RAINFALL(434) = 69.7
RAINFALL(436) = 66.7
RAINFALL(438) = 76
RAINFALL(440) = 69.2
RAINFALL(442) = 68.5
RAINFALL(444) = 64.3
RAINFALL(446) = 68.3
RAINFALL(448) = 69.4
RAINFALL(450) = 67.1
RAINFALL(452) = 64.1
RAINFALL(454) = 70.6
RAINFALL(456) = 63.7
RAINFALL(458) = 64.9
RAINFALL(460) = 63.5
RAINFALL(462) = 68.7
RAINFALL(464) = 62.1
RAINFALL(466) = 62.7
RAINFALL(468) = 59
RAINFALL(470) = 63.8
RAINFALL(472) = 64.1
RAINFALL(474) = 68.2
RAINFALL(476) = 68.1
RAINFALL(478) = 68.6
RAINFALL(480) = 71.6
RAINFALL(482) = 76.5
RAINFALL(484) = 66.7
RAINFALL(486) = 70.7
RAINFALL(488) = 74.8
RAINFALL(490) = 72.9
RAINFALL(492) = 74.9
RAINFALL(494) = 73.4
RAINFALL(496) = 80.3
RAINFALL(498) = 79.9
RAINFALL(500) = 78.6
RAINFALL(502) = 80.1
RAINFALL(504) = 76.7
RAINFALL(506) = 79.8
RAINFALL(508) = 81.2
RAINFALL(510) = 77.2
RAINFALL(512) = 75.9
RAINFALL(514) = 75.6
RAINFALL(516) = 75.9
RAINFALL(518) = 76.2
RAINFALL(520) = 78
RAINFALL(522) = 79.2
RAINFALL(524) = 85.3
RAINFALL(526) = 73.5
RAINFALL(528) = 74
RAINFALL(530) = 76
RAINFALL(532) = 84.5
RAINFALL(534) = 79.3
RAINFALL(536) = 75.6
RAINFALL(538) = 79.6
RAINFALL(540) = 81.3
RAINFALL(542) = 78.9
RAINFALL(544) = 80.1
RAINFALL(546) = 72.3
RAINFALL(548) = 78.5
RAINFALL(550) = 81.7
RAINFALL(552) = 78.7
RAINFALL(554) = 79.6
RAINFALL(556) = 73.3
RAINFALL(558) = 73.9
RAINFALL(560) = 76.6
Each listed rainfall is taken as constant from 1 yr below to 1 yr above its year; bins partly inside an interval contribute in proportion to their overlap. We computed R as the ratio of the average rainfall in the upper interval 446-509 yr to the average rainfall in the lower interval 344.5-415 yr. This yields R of 1.19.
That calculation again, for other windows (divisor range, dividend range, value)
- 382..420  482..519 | 1.54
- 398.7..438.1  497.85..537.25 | 1.37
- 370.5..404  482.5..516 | 1.44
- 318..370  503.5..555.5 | 1.16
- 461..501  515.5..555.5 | 1.12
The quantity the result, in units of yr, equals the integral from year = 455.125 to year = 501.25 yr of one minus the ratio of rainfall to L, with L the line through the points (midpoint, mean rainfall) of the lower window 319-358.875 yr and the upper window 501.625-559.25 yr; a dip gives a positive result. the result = 3.34 yr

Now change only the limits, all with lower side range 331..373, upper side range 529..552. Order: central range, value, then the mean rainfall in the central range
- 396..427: 8.6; 51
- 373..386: 0.2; 67.8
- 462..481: 2.3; 65.5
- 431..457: 1.6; 68.2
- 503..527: -0.2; 77.9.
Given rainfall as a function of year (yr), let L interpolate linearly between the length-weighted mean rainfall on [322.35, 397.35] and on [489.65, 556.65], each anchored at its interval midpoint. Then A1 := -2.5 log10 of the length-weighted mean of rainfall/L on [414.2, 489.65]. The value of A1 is 0.10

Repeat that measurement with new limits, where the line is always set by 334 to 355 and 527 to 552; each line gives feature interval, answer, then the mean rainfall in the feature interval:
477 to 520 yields 0.00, 75.7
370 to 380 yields -0.05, 71.5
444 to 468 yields 0.12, 65.6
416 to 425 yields 0.35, 51.4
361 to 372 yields -0.02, 69.1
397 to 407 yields 0.47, 45.4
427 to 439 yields 0.05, 68.7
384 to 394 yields 0.43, 46.5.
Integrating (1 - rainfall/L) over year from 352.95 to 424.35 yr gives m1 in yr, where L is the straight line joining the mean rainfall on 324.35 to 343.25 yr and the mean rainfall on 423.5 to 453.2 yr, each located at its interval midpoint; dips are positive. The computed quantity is 9.87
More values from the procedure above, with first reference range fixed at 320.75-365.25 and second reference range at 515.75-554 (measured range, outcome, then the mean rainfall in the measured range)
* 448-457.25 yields 0.9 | 66.7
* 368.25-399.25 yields 6.3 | 55.2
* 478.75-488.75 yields 0.5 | 71.9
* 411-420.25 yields 1.8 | 57.6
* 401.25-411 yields 2.2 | 54.4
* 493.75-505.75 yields -0.4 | 78.6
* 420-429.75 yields 2.4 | 54.2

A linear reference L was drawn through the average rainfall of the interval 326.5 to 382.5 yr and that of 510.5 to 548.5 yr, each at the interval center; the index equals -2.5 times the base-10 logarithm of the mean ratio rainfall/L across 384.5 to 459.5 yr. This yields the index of 0.25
